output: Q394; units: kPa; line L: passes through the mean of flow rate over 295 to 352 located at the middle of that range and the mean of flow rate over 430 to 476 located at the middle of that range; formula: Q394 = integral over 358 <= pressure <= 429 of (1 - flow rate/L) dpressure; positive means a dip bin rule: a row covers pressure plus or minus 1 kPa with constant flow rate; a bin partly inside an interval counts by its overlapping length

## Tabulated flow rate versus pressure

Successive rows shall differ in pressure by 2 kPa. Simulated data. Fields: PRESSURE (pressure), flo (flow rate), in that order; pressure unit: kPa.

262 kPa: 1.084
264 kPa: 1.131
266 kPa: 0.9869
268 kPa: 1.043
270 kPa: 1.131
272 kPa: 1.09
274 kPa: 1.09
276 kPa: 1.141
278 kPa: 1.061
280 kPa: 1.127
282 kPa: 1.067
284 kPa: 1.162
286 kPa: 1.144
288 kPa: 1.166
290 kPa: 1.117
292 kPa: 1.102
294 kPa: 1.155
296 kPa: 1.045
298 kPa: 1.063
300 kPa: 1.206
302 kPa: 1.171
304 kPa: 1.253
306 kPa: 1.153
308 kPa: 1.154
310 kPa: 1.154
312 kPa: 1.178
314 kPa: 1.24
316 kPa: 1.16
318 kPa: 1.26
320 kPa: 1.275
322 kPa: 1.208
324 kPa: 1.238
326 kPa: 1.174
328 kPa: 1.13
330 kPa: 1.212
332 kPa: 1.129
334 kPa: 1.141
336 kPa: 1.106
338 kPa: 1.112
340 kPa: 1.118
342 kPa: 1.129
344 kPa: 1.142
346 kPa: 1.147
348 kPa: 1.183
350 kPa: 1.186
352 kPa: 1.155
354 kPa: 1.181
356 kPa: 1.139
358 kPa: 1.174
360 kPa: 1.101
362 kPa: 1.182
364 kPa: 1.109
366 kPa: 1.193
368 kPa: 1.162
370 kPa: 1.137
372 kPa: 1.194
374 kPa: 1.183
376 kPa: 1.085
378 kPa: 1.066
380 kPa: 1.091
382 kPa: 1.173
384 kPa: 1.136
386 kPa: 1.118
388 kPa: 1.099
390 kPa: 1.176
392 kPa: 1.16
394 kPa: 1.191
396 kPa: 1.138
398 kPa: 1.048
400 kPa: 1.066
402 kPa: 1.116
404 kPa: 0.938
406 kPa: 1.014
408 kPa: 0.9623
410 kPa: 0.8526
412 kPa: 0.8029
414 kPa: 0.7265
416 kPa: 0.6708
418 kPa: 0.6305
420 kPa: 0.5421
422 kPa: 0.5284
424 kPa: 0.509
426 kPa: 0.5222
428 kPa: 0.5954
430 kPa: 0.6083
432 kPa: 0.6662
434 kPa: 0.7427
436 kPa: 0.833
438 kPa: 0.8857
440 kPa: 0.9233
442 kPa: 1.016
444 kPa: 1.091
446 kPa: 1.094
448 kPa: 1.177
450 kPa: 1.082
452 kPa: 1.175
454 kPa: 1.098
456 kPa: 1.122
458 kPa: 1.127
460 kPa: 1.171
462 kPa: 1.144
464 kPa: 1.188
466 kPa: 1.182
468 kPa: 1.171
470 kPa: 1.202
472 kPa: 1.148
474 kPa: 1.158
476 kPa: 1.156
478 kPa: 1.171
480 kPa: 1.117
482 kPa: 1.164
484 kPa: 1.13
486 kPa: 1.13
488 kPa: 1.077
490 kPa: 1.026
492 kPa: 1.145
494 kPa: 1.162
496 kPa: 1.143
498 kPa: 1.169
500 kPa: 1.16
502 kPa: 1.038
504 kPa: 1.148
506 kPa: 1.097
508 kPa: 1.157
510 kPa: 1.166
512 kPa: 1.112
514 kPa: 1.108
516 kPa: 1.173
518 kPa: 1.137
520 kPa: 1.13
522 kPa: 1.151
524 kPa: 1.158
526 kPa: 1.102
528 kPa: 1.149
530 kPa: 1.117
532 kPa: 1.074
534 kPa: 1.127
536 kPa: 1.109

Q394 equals 8.3 kPa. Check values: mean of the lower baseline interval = 1.17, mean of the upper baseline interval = 1.06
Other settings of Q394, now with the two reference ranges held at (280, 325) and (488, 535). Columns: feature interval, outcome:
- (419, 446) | 9.5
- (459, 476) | -0.5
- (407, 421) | 4.9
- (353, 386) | 0.3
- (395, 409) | 1.3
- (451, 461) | 0.0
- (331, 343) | 0.4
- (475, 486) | -0.1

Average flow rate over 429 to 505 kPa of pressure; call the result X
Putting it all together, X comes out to 1.08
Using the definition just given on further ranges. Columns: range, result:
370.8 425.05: 0.971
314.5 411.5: 1.13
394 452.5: 0.864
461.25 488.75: 1.15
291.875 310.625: 1.15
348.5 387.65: 1.15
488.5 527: 1.13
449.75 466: 1.14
